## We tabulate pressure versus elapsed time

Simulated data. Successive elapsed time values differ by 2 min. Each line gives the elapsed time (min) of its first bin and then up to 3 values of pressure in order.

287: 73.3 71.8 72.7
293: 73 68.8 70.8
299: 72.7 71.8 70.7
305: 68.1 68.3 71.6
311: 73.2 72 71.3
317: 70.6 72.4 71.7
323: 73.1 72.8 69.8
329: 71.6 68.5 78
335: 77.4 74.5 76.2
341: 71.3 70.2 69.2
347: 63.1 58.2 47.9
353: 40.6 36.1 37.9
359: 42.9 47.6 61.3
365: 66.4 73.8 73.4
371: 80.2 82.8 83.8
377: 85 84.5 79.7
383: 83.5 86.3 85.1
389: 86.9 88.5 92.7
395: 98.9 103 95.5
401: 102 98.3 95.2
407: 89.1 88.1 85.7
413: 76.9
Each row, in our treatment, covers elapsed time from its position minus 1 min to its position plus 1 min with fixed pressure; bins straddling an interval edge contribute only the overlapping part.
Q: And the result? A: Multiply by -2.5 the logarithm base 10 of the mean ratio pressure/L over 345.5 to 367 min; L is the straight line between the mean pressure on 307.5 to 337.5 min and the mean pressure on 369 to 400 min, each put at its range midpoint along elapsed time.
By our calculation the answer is 0.48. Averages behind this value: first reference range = 72.5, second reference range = 87.3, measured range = 51.7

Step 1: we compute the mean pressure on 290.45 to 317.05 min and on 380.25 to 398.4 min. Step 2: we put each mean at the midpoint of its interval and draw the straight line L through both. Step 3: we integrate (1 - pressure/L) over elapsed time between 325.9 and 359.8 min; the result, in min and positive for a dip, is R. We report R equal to 7.3 min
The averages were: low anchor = 71.1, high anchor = 89.7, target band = 62.1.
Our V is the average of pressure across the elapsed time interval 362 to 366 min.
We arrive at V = 63.9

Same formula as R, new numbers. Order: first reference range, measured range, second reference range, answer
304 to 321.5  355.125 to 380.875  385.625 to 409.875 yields 5.5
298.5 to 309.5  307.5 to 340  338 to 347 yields -1.0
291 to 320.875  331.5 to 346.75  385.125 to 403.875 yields 1.3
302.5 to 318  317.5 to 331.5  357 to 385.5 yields -0.1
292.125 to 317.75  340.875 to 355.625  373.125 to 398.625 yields 4.3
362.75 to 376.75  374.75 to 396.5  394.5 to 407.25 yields -0.1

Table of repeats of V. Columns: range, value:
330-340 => 74.9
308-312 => 72.4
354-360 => 39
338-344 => 72.6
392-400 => 97.5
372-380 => 84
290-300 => 71.6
